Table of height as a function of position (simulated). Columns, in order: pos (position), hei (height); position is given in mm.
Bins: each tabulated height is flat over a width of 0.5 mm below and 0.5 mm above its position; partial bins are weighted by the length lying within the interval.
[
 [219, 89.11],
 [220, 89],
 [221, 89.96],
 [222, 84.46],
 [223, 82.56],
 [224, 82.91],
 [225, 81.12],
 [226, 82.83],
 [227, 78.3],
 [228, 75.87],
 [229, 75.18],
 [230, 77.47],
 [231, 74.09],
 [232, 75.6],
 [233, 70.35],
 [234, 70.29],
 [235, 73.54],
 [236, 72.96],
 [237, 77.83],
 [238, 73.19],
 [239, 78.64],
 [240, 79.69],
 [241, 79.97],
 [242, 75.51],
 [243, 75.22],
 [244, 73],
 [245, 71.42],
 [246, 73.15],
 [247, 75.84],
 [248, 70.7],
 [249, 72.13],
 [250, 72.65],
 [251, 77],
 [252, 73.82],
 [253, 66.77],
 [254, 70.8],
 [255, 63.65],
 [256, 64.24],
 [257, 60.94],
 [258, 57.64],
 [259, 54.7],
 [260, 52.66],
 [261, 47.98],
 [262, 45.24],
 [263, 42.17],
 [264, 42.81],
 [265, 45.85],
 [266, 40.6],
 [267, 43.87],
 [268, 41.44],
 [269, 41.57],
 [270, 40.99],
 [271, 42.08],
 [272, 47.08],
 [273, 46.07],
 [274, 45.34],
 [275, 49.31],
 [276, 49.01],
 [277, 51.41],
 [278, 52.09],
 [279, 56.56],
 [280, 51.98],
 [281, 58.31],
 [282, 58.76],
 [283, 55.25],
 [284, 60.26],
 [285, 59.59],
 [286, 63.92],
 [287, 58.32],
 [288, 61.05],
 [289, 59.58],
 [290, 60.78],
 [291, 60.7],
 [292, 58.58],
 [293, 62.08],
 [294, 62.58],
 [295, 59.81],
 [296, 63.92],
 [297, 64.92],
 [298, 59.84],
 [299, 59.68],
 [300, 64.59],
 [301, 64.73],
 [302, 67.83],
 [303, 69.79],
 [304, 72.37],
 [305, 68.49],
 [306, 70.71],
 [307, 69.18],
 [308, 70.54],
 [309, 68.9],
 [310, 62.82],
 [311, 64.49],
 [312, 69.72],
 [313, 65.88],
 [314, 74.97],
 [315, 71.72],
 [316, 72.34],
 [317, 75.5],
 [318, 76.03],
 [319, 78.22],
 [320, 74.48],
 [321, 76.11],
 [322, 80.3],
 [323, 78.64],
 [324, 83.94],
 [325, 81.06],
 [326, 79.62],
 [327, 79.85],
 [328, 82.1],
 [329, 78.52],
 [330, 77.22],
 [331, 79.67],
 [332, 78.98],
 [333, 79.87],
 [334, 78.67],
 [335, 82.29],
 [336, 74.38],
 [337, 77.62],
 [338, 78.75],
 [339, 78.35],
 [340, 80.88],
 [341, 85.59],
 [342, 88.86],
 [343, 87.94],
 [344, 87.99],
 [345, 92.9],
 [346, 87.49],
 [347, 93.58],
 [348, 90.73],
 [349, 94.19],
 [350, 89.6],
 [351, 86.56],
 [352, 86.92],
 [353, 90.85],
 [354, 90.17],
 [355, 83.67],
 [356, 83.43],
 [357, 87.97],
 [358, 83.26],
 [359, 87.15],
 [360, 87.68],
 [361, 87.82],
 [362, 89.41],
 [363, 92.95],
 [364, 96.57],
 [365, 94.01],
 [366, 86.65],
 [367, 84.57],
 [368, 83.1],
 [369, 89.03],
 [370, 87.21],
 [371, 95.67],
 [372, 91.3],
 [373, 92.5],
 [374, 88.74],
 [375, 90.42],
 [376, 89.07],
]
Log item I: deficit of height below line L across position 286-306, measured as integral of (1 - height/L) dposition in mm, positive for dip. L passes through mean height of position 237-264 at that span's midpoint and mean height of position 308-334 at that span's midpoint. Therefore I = 2.5 mm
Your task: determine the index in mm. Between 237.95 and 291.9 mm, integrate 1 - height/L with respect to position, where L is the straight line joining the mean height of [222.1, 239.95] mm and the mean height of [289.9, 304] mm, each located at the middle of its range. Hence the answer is 8.5 mm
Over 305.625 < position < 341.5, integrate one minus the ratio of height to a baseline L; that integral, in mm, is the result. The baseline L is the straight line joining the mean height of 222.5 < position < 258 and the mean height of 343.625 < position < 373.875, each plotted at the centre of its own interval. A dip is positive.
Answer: 3.66 mm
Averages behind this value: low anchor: 74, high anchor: 89.2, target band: 76.1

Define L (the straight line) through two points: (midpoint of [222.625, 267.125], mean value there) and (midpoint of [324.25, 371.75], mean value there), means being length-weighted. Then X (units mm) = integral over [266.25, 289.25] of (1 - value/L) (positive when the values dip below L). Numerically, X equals 6.9 mm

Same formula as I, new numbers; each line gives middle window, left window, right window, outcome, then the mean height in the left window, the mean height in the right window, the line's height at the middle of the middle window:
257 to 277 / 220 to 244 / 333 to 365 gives 8.4 mm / 77.9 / 86.6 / 80.5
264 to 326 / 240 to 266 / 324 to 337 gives 9.5 mm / 64.1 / 79.5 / 72.4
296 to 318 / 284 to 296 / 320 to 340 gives 0.1 mm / 60.8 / 79.2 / 68.6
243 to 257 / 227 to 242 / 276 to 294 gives -0.2 mm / 75.4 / 58.1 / 70.1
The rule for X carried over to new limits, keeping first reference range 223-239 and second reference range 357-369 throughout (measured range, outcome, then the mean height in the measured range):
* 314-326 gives 1.1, 77.1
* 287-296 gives 2.3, 60.7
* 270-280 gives 4.0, 48.5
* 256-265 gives 3.2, 51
